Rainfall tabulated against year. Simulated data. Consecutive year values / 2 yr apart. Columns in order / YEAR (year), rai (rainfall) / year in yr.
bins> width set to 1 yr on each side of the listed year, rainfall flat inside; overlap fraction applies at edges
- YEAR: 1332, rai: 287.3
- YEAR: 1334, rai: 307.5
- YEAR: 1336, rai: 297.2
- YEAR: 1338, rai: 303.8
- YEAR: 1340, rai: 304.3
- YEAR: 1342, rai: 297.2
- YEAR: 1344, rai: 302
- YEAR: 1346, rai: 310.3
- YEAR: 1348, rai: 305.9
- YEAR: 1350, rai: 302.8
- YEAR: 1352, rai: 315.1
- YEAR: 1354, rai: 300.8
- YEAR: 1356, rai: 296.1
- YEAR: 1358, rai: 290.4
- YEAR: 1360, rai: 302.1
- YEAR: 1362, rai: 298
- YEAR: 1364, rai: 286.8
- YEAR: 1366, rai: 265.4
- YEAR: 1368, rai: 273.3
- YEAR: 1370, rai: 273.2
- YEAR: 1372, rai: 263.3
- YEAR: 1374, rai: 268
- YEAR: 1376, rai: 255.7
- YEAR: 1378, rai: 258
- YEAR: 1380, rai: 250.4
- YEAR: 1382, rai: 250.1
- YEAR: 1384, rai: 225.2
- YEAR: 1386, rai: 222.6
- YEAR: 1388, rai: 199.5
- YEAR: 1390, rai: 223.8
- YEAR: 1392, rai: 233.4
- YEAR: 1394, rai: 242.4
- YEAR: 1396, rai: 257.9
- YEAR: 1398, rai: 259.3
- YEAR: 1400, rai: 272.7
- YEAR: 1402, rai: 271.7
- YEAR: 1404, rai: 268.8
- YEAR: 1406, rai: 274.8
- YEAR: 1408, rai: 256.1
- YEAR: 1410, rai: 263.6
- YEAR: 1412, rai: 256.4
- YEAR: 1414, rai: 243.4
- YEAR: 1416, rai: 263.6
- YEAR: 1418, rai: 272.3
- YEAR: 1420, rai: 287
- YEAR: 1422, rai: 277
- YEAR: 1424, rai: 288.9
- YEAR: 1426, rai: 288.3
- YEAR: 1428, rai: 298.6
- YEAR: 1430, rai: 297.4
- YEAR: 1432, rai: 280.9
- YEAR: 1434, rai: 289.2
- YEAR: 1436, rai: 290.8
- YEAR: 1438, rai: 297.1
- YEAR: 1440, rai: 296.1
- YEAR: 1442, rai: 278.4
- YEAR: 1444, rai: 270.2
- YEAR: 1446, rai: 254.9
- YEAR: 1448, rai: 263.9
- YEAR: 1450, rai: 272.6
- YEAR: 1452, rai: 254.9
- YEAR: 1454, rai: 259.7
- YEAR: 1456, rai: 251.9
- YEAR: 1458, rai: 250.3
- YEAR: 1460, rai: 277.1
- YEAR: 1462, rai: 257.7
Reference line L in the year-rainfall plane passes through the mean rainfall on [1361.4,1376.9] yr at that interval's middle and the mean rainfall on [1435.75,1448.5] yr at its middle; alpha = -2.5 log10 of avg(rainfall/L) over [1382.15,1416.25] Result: 0.11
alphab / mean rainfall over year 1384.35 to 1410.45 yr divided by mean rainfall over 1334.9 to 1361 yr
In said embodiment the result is 0.82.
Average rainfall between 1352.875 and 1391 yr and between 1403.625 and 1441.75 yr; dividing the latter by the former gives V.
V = 1.06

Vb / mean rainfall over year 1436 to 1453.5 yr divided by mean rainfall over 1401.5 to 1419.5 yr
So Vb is 1.04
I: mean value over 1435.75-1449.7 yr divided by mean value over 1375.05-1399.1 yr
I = 1.2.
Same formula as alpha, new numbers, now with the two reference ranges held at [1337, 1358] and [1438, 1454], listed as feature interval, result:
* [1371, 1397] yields 0.20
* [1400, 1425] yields 0.05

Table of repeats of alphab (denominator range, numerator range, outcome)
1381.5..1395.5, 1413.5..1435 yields 1.23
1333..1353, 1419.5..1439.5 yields 0.95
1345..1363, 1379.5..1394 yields 0.76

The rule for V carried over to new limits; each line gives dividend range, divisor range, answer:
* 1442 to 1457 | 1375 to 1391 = 1.11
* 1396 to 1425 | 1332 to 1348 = 0.89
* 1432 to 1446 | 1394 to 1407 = 1.07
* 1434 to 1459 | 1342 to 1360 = 0.90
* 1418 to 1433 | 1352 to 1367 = 0.98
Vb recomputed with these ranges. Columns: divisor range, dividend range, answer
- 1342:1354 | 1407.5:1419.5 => 0.85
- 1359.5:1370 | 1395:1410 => 0.94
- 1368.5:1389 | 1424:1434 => 1.18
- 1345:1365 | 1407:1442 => 0.93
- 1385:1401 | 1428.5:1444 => 1.21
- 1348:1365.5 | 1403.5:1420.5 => 0.89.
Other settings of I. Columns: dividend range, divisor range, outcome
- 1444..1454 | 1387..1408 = 1.05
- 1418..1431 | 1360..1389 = 1.12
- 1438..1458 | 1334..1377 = 0.92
